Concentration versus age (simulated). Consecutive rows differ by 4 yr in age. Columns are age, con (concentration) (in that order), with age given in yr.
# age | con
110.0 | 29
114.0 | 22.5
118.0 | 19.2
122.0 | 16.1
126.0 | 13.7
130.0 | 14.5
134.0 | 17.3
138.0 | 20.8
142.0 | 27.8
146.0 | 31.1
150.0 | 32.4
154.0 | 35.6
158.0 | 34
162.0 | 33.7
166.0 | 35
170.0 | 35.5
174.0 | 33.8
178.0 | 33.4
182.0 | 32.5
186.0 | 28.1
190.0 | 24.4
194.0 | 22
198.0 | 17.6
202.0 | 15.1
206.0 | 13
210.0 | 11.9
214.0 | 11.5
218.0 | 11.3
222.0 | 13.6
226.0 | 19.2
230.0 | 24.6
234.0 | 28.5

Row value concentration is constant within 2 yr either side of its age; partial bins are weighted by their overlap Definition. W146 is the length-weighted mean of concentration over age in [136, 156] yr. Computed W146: 29.5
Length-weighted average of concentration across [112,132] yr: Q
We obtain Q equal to 17.2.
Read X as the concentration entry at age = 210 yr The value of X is 11.9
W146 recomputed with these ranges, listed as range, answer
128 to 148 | 22.3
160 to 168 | 34.4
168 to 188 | 32.7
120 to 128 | 14.9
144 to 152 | 31.8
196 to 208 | 15.2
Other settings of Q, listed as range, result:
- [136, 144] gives 24.3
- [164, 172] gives 35.2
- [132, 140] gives 19.1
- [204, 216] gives 12.1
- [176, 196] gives 28.1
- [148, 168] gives 34.1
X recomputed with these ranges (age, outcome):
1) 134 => 17.3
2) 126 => 13.7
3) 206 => 13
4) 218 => 11.3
